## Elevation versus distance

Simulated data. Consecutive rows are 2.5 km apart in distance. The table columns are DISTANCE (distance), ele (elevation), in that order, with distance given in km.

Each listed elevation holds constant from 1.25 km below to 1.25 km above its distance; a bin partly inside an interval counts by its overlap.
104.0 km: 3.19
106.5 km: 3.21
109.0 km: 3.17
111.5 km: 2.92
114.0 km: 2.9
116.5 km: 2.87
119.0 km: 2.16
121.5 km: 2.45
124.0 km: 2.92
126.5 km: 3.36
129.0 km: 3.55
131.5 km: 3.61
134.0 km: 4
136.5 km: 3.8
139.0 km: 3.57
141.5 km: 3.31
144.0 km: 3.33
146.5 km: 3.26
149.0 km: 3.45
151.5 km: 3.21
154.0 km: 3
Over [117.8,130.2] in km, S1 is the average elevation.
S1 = 2.89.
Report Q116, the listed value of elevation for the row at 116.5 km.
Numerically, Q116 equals 2.87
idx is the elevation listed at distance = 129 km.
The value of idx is 3.55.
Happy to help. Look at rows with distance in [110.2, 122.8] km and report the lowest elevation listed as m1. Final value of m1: 2.16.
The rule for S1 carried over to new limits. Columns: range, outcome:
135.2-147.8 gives 3.46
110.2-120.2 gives 2.72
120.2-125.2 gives 2.68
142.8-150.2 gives 3.35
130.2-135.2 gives 3.8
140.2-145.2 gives 3.32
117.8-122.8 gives 2.31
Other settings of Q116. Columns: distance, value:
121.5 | 2.45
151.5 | 3.21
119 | 2.16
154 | 3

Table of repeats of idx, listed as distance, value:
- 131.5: 3.61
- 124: 2.92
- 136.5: 3.8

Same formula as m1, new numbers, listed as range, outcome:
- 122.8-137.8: 2.92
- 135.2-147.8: 3.26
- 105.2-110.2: 3.17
